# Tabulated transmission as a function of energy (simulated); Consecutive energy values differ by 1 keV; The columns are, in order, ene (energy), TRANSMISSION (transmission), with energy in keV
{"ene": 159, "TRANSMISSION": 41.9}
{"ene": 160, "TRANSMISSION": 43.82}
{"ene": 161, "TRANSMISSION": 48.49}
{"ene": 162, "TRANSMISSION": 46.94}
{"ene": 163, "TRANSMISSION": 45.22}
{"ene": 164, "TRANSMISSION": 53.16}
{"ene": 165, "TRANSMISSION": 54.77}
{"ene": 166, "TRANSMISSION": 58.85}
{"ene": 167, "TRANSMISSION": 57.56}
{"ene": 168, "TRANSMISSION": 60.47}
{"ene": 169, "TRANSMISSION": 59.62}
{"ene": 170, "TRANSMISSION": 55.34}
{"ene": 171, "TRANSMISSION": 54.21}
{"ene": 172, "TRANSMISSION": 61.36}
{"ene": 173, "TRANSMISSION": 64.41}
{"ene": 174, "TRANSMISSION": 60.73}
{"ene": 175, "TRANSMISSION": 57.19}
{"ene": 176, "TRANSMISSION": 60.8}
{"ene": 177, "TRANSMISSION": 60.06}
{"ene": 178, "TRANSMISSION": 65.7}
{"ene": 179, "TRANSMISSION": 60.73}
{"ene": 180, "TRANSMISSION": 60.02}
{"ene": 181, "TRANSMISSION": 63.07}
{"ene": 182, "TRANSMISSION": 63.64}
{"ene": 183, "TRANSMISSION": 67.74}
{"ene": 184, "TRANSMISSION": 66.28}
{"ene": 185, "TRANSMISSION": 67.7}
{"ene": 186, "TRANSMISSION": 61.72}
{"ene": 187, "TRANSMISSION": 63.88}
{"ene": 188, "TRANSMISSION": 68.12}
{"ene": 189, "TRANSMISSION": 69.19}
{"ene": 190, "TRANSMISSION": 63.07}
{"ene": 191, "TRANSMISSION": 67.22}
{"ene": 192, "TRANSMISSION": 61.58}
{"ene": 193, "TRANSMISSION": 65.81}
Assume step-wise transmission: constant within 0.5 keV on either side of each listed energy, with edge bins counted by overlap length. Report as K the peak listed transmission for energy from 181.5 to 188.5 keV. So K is 68.12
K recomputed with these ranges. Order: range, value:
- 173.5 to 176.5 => 60.8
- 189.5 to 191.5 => 67.22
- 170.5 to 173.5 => 64.41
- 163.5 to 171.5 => 60.47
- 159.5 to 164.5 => 53.16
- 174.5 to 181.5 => 65.7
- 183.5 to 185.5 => 67.7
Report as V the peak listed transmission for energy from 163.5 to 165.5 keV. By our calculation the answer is 54.77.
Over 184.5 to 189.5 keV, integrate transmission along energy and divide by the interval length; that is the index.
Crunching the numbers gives 66.1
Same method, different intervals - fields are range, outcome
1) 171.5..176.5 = 60.9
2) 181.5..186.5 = 65.4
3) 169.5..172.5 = 57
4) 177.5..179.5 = 63.2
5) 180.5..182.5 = 63.4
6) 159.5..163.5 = 46.1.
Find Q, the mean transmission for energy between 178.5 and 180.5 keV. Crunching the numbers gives 60.4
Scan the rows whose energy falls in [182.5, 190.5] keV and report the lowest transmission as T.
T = 61.72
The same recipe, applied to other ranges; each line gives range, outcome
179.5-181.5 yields 60.02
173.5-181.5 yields 57.19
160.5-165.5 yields 45.22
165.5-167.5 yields 57.56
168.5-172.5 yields 54.21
